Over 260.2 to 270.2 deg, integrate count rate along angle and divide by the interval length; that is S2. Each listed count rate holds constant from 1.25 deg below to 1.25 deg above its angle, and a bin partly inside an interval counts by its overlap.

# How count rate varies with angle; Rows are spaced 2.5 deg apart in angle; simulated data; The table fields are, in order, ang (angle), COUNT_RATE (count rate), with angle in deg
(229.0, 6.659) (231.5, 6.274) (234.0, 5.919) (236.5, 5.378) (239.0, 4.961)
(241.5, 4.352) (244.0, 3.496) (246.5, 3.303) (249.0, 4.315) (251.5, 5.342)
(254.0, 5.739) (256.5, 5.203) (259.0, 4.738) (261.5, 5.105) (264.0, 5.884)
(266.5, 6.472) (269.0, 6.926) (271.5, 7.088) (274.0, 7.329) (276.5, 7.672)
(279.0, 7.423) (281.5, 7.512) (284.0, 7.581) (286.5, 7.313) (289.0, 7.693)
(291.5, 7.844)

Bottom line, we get 6.09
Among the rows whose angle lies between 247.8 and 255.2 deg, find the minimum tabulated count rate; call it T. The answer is 4.315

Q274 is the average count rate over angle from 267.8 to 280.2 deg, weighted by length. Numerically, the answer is 7.29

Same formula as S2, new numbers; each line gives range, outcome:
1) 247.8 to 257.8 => 5.15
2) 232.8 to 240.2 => 5.42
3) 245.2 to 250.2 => 3.8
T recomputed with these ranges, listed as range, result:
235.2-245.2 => 3.496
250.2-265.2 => 4.738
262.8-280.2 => 5.884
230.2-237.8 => 5.378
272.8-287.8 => 7.313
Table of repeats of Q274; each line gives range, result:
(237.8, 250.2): 4.08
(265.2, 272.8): 6.83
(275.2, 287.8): 7.5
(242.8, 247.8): 3.41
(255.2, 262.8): 5.03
